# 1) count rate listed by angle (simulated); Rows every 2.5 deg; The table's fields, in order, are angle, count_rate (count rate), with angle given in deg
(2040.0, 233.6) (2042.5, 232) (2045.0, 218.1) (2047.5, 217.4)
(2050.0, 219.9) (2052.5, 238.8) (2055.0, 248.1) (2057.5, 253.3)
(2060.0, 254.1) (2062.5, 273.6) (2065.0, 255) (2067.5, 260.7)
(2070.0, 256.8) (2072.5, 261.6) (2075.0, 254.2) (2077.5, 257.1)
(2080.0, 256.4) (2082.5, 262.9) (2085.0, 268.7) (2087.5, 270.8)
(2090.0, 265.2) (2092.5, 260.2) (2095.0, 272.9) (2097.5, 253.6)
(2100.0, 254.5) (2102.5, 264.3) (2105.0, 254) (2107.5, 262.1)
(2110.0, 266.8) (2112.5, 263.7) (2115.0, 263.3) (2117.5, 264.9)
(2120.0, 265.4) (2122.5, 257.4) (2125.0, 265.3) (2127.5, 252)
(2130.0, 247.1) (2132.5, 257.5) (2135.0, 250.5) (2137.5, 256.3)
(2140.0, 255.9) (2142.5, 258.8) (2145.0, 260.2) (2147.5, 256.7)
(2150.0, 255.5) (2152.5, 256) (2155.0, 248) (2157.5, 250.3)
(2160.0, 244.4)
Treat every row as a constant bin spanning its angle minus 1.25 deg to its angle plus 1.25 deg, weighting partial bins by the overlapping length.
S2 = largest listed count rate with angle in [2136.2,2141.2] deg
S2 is 256.3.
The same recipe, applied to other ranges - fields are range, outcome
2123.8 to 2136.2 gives 265.3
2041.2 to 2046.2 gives 232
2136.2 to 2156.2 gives 260.2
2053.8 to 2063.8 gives 273.6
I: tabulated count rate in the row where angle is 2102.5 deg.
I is 264.3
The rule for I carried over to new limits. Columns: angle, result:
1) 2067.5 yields 260.7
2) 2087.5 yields 270.8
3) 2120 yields 265.4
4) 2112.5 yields 263.7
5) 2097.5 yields 253.6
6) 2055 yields 248.1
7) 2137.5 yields 256.3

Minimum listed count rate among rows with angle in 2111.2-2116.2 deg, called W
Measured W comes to 263.3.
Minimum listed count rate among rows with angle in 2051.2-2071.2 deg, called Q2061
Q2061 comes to 238.8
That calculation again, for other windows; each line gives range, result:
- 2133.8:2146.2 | 250.5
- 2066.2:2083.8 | 254.2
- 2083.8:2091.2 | 265.2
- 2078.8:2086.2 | 256.4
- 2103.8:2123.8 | 254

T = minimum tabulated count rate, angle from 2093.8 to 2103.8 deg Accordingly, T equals 253.6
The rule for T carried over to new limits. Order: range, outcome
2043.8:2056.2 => 217.4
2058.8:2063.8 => 254.1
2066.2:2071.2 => 256.8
